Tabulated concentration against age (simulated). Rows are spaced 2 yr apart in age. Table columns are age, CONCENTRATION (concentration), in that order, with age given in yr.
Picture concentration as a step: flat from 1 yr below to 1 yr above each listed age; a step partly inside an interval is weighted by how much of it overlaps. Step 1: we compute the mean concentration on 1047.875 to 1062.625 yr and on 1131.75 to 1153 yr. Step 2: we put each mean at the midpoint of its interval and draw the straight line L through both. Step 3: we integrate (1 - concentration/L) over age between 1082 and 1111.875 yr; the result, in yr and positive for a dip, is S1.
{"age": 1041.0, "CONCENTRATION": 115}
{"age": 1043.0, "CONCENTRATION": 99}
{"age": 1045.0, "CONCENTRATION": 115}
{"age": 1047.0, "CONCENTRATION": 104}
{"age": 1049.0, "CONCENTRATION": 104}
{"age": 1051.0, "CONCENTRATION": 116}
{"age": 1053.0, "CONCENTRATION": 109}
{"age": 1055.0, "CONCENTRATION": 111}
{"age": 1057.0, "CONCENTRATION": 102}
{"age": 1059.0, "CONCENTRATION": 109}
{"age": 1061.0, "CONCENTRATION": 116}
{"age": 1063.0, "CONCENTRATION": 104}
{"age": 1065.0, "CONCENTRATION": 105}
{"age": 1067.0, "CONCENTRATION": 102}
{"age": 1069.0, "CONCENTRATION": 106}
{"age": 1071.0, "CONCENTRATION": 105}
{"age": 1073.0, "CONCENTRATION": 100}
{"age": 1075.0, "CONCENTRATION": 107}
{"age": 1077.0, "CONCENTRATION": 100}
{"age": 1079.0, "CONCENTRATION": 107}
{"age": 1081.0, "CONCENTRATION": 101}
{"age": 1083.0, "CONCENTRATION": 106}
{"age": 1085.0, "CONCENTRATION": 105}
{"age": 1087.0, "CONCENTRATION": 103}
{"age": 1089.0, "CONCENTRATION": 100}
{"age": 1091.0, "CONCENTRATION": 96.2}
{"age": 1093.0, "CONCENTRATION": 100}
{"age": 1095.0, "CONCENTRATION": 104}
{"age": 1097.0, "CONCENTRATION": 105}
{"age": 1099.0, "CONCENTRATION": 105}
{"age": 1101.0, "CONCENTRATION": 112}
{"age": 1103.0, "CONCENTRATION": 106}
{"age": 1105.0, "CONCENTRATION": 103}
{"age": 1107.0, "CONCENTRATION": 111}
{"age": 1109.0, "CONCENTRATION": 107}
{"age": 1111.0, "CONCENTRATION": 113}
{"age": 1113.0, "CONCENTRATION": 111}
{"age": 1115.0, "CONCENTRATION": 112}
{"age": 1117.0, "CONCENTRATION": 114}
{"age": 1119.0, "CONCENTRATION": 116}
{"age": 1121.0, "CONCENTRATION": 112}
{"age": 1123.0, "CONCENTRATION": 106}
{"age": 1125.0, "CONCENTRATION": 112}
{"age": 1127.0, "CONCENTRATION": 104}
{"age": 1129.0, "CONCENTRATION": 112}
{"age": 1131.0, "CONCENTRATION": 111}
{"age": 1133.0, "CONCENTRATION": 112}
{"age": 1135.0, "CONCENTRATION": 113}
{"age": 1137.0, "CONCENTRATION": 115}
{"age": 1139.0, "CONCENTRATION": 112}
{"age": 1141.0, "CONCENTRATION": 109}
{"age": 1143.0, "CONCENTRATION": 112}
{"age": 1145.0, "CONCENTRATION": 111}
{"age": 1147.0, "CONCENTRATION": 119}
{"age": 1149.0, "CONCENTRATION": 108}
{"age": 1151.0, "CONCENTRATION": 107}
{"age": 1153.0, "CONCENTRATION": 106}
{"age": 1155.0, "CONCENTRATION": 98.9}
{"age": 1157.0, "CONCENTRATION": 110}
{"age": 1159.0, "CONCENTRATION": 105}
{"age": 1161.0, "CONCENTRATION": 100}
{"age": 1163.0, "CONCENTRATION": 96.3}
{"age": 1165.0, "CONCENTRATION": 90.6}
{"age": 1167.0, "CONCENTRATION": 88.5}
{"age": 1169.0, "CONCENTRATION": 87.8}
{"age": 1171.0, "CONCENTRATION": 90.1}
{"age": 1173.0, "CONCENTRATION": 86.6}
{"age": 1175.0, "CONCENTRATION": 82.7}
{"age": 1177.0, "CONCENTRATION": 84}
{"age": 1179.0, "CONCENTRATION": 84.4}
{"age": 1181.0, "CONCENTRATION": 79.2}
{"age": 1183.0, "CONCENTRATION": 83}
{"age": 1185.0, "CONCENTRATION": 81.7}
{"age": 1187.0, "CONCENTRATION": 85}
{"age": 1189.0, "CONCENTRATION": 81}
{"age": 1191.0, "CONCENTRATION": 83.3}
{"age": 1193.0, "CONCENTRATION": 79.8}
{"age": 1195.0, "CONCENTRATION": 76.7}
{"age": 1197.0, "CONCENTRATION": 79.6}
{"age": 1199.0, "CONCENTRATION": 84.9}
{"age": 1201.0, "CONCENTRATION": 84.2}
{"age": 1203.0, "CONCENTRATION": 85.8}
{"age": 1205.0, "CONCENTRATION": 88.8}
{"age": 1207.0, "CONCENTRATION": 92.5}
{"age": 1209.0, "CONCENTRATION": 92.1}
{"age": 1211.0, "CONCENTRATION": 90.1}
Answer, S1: 1.4 yr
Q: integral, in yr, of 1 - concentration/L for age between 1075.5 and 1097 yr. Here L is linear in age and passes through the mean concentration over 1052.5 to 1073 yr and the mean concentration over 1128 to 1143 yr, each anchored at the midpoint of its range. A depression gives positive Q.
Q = 1.16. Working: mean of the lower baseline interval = 107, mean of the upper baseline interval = 112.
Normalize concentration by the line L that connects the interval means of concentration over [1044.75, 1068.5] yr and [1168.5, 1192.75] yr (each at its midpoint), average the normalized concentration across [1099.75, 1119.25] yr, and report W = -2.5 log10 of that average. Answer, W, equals -0.13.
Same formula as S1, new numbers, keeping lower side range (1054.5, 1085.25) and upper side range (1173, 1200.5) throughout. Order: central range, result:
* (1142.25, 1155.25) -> -2.8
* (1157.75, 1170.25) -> -1.2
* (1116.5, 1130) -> -2.3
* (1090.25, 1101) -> -0.3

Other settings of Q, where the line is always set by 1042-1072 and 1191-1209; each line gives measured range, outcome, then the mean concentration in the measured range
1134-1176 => -4.8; 102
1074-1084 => -0.1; 104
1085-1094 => 0.1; 100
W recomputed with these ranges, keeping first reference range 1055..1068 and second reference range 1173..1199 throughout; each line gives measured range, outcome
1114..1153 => -0.20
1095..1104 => -0.08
